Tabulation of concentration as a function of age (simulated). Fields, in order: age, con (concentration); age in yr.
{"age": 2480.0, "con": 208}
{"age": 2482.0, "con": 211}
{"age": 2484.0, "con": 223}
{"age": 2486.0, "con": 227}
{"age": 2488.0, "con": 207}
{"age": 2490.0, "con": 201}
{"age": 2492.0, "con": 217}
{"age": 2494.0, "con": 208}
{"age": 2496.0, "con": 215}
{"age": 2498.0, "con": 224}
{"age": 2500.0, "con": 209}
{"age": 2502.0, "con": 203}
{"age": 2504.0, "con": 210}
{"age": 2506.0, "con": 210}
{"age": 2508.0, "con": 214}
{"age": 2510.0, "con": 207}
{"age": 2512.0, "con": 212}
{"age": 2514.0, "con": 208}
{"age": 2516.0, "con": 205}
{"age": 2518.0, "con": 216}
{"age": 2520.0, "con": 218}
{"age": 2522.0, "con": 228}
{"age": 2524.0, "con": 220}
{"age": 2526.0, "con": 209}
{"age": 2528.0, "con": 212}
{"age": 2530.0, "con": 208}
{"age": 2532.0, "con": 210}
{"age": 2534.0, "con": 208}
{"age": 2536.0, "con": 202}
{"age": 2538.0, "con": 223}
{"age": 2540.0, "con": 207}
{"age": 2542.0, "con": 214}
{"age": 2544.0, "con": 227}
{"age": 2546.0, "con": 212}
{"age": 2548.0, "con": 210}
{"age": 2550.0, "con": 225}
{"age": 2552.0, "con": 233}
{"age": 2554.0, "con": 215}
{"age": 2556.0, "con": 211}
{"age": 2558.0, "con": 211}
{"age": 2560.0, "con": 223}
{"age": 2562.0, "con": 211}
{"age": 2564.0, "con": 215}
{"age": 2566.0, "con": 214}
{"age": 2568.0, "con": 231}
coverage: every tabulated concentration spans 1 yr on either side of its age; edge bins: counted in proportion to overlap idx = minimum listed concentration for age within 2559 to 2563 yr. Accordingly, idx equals 211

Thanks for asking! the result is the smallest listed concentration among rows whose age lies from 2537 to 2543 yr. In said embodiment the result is 207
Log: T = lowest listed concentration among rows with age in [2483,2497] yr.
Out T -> 201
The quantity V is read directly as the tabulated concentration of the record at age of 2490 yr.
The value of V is 201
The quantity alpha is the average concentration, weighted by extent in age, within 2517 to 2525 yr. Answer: 220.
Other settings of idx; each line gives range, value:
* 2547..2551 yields 210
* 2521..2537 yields 202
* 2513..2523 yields 205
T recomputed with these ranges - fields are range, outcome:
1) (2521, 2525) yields 220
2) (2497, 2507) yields 203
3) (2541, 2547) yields 212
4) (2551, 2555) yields 215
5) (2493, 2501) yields 208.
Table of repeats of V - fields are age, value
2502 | 203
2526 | 209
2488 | 207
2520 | 218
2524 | 220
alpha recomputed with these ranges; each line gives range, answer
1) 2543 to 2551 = 218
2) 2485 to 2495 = 212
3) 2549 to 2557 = 221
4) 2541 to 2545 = 220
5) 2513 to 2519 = 210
